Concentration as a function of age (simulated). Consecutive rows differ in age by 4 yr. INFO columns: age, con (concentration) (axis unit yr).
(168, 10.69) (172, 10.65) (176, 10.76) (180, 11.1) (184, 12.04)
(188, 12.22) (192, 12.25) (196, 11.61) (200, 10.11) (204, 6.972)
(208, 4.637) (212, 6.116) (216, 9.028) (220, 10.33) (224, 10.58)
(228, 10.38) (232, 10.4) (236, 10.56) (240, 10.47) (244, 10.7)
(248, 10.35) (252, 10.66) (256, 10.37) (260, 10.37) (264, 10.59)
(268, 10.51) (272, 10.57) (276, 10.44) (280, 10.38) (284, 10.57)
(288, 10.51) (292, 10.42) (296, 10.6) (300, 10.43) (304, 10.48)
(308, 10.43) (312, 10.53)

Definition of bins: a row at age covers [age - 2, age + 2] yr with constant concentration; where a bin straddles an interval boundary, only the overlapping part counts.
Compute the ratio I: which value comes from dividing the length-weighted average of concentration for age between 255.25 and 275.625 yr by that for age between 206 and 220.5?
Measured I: 1.45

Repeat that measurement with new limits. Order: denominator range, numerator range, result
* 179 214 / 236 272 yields 1.09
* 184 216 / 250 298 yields 1.13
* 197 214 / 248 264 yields 1.45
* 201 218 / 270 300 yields 1.52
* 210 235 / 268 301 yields 1.10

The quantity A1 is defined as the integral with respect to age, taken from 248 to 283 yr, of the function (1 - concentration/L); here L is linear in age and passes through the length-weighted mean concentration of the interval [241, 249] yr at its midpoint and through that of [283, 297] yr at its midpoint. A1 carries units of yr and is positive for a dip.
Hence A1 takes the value 0.2 yr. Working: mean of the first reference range 10.5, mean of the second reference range 10.5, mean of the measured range 10.5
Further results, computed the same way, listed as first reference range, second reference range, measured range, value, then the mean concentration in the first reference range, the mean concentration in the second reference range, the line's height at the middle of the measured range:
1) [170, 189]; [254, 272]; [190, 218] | 6.1 yr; 11.3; 10.5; 11.1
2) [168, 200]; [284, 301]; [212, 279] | 3.7 yr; 11.4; 10.5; 10.9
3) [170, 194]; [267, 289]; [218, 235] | 0.9 yr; 11.5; 10.5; 11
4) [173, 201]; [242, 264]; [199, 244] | 7.5 yr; 11.5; 10.5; 11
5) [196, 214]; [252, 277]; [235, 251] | -1.9 yr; 7.48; 10.5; 9.4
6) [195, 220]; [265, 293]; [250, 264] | -1.0 yr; 8.12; 10.5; 9.76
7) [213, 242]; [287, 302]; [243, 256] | -0.4 yr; 10.1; 10.5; 10.2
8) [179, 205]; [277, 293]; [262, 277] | 0.0 yr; 11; 10.5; 10.6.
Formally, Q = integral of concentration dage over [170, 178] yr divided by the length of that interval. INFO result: 10.7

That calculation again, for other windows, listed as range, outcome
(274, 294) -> 10.5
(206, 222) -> 7.53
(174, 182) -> 10.9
